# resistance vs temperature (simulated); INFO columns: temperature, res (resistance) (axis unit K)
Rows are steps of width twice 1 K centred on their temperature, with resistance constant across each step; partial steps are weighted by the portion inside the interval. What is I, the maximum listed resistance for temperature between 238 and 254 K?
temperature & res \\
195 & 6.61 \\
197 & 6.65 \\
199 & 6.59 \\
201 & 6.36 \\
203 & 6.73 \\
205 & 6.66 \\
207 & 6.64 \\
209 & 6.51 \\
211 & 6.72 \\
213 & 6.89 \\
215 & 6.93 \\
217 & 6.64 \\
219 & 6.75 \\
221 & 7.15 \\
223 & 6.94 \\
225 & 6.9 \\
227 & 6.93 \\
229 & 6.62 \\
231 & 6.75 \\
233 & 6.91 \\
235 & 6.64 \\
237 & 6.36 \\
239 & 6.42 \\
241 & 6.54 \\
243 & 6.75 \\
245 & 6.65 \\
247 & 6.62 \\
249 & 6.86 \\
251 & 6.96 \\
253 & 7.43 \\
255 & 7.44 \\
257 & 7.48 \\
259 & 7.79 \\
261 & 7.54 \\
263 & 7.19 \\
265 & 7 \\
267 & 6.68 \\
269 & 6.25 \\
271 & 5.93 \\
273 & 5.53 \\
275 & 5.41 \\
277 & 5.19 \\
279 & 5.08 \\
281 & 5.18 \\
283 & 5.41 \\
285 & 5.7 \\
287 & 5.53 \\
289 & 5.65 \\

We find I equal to 7.43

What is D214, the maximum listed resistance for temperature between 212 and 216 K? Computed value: 6.93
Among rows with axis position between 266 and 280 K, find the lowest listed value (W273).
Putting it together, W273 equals 5.08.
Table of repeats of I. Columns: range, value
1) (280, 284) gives 5.41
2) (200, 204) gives 6.73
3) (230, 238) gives 6.91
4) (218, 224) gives 7.15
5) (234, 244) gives 6.75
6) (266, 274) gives 6.68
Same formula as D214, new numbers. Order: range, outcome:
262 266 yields 7.19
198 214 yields 6.89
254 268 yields 7.79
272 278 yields 5.53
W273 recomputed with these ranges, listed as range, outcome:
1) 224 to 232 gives 6.62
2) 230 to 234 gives 6.75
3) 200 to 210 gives 6.36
